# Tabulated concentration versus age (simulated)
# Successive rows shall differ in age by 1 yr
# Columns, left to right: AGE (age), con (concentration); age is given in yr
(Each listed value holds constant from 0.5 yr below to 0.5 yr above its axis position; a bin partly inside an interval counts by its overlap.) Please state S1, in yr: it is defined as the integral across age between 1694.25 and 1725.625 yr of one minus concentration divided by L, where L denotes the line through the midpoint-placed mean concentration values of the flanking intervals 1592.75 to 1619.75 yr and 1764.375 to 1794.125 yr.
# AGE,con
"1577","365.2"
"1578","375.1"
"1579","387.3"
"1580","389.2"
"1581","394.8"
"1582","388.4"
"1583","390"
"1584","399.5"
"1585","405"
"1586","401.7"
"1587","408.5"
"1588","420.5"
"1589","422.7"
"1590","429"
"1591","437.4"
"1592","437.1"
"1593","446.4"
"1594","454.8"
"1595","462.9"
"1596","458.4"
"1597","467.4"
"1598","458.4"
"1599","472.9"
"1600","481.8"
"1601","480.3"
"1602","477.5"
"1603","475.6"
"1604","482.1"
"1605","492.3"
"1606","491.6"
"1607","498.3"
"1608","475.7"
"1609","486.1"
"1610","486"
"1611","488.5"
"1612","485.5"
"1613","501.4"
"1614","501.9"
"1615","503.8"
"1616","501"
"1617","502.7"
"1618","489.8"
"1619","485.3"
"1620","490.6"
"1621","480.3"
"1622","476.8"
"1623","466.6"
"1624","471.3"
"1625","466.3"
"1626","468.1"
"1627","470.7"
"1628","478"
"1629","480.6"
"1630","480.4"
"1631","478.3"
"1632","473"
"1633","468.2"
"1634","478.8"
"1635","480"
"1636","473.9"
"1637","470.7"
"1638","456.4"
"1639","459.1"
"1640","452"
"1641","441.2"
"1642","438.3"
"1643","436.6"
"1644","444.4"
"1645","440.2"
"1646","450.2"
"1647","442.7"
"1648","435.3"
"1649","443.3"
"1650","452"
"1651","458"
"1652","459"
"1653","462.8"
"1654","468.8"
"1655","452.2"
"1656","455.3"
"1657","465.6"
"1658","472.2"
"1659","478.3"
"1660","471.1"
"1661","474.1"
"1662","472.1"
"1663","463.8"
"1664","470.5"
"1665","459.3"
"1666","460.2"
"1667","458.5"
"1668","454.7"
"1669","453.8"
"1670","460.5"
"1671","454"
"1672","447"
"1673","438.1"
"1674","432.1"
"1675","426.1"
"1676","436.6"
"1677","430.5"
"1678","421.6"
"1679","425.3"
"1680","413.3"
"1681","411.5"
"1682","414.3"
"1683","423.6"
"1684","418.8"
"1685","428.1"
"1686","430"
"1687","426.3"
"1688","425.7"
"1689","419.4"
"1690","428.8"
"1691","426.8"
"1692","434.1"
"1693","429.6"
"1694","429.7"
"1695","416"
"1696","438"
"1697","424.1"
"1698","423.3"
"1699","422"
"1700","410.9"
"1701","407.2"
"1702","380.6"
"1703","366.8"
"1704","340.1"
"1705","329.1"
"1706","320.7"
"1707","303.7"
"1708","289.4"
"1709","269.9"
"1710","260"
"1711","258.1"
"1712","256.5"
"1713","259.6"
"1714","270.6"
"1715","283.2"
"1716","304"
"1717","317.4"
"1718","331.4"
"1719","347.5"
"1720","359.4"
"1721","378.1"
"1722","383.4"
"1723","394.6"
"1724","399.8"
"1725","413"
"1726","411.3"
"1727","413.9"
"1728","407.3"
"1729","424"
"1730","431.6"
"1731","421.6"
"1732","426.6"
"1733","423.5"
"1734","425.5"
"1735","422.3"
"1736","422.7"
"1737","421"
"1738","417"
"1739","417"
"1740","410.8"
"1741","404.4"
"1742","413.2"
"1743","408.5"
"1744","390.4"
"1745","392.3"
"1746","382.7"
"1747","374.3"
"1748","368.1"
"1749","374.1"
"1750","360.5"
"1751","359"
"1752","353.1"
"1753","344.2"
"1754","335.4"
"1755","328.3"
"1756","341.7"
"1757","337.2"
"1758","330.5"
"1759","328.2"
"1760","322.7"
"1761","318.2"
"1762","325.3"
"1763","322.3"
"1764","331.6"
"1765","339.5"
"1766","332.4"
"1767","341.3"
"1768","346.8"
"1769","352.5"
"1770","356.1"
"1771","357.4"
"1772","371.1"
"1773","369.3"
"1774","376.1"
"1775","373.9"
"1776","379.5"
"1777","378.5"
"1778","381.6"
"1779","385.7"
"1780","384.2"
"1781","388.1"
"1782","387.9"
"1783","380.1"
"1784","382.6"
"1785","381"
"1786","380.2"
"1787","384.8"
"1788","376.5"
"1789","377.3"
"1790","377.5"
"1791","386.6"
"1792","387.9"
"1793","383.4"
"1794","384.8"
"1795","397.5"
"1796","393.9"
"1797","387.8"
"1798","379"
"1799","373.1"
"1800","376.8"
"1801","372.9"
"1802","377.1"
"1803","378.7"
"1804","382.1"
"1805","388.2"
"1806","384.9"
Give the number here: 5.2 yr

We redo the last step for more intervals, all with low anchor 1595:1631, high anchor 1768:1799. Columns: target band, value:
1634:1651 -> 0.44 yr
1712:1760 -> 3.91 yr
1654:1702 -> 0.43 yr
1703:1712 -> 2.69 yr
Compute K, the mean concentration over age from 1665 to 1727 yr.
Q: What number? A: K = 390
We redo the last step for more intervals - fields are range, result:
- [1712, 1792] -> 370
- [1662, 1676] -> 452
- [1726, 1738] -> 421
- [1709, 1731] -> 348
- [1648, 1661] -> 461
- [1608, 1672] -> 468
